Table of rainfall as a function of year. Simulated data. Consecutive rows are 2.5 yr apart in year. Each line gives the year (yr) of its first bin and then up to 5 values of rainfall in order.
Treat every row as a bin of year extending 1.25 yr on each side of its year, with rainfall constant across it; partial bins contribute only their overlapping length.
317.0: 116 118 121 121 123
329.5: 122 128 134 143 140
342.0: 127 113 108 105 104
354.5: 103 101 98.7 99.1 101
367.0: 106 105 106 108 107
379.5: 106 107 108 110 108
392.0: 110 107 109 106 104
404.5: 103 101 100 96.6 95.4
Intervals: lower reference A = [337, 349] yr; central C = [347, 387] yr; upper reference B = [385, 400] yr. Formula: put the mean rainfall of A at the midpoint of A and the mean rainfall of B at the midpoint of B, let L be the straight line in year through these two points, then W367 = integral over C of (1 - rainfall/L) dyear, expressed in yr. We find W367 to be 3.88 yr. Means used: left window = 123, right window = 108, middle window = 105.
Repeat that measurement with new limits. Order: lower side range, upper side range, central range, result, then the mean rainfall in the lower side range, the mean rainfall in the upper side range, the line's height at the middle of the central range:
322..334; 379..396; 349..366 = 2.1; 124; 108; 116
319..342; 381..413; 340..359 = 1.9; 128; 105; 122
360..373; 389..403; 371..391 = -0.4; 103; 107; 105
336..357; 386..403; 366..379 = 0.6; 117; 108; 112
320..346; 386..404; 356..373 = 2.1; 127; 107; 117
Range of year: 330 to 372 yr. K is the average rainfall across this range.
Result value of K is 113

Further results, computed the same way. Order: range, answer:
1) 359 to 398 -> 106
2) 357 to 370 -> 102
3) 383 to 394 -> 109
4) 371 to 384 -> 107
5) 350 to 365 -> 101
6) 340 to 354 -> 112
